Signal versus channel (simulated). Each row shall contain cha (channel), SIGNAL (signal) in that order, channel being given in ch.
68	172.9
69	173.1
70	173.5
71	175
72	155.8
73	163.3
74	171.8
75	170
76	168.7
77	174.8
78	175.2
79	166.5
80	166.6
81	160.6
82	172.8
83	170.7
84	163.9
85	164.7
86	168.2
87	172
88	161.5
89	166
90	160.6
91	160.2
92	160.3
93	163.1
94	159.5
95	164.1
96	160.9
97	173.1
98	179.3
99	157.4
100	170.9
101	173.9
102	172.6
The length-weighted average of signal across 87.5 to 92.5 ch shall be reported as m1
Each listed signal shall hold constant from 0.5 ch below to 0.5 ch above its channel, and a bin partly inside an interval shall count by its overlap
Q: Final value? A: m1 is 162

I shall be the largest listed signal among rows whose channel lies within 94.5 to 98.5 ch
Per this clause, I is 179.3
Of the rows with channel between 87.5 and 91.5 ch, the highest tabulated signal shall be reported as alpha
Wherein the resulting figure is 166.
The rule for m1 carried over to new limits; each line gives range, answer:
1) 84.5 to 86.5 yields 166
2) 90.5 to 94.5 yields 161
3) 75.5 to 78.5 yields 173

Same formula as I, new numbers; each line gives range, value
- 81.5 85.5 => 172.8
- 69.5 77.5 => 175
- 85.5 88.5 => 172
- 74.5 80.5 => 175.2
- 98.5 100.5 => 170.9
